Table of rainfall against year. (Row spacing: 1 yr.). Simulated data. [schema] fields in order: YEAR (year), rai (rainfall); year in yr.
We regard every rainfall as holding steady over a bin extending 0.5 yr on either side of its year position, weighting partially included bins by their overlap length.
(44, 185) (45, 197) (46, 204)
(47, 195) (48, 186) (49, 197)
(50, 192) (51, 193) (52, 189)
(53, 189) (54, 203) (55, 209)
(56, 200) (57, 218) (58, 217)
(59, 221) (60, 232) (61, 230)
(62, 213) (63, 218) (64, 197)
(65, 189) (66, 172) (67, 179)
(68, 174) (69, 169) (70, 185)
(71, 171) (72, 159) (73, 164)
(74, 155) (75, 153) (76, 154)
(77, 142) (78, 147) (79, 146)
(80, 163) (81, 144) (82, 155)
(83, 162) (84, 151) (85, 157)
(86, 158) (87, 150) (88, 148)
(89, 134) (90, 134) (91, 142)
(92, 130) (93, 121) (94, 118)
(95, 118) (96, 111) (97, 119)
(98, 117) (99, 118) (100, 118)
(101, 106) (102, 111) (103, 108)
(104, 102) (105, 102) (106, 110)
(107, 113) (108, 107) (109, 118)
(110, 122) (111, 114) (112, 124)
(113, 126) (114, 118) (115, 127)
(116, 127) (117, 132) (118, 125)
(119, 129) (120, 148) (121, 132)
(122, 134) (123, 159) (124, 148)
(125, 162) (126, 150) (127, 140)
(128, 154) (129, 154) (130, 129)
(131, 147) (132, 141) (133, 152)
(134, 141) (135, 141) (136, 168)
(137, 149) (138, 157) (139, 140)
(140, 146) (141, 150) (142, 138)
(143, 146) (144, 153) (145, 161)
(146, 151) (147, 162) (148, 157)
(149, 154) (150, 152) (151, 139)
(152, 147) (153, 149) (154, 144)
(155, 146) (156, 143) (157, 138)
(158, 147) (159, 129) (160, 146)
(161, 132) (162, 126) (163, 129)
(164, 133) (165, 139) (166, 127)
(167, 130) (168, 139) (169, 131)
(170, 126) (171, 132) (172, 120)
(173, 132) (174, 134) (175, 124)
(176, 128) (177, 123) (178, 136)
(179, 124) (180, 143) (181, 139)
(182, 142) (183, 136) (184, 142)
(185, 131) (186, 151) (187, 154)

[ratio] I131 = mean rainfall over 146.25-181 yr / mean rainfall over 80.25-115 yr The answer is 1.09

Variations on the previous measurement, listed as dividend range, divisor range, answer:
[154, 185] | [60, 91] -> 0.80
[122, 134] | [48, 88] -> 0.82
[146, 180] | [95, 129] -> 1.09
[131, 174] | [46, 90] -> 0.80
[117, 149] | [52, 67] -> 0.71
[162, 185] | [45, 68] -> 0.66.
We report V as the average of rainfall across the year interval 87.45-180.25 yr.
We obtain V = 134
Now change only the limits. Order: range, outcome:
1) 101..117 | 116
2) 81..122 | 127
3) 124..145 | 148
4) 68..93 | 153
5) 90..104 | 118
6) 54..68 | 206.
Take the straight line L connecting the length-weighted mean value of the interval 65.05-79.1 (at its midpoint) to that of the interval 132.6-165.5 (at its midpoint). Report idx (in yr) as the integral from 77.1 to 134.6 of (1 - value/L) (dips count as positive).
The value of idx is 8.4 yr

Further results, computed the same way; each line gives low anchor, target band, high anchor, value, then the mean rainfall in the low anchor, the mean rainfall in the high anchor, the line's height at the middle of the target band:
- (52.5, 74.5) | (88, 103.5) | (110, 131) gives 3.9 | 194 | 136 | 161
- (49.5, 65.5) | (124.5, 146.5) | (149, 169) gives 0.8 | 207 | 139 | 155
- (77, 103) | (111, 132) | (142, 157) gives 0.7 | 135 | 149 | 143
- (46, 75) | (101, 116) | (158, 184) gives 4.7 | 193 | 132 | 167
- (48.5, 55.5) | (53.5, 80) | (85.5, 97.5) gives -1.8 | 196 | 132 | 172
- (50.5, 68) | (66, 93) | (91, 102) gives 0.3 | 203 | 118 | 157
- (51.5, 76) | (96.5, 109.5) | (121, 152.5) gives 4.4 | 191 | 149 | 168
